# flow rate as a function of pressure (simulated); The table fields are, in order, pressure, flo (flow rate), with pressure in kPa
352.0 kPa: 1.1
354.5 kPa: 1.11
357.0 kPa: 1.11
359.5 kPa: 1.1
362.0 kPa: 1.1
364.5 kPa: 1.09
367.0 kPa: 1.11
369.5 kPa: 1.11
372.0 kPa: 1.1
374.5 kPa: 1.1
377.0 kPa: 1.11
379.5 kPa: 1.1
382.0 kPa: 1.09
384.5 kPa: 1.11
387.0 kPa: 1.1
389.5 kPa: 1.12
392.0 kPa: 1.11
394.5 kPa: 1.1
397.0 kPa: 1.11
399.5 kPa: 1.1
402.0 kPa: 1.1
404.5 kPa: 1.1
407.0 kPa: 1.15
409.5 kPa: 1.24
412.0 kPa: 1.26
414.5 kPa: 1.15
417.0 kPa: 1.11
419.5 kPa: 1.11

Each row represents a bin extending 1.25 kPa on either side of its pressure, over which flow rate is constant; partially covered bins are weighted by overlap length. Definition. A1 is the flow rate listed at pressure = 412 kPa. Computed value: 1.26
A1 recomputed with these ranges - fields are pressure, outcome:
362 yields 1.1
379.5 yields 1.1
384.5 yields 1.11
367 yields 1.11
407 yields 1.15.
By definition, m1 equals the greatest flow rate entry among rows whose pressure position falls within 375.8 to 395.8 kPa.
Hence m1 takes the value 1.12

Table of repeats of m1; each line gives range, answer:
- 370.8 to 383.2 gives 1.11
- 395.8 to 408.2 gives 1.15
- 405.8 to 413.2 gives 1.26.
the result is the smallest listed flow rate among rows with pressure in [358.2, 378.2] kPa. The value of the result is 1.09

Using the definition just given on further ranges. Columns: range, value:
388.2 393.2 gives 1.11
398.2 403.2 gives 1.1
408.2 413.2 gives 1.24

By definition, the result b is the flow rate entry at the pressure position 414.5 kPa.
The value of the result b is 1.15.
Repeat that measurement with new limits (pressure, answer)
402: 1.1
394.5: 1.1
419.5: 1.11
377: 1.11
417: 1.11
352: 1.1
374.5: 1.1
